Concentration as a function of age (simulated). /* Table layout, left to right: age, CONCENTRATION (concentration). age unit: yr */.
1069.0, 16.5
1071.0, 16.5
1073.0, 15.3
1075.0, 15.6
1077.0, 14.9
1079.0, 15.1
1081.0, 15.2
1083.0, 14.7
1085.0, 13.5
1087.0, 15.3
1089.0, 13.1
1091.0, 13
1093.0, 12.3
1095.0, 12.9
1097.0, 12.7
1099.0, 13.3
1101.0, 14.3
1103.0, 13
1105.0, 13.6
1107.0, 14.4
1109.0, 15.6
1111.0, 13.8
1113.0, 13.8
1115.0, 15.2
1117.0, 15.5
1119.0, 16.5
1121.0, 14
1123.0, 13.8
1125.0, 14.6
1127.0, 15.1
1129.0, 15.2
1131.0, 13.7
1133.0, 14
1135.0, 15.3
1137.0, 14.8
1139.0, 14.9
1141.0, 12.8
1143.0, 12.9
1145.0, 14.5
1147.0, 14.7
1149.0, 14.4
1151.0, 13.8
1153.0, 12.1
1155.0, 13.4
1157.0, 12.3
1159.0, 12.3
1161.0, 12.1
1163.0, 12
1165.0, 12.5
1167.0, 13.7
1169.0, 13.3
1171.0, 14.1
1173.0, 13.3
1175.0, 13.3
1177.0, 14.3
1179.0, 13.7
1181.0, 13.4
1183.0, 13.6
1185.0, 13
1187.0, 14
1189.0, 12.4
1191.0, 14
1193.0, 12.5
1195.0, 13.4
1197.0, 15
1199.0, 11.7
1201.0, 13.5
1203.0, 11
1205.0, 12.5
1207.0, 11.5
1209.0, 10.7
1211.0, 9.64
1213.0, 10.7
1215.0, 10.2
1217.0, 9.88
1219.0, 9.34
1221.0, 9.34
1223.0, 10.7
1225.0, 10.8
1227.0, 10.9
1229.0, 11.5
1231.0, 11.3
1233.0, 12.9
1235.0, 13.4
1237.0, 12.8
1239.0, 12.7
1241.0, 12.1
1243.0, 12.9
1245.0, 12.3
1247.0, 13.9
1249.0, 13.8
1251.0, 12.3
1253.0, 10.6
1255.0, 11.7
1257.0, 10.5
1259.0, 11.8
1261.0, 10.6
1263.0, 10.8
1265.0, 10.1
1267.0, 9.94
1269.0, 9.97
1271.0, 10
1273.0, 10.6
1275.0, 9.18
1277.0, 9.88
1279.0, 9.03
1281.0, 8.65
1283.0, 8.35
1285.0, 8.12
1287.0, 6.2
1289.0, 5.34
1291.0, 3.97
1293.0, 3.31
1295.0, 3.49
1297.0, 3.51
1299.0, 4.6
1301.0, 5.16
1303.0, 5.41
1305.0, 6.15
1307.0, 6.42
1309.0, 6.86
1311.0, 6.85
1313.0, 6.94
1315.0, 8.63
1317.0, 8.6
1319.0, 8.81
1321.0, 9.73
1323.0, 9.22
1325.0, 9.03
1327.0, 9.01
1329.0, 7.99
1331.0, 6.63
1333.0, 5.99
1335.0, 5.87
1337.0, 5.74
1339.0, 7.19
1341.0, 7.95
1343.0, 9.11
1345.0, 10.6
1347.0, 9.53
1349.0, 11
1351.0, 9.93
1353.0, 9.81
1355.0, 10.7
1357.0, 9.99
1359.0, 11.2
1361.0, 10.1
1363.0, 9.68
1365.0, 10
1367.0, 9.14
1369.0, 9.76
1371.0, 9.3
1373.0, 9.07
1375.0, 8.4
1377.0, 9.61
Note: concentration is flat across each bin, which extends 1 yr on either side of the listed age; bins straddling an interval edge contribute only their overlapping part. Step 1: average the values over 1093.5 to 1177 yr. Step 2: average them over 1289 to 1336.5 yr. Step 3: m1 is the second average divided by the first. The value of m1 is 0.48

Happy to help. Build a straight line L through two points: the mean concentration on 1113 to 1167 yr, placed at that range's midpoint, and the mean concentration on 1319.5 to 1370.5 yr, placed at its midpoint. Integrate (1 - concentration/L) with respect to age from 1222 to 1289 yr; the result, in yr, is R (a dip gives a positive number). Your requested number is 2.1 yr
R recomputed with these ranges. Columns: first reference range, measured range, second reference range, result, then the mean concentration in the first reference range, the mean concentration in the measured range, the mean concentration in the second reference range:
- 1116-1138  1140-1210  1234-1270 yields 2.8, 14.8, 13.1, 11.8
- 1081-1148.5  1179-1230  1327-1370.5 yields 1.4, 14.2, 11.8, 8.95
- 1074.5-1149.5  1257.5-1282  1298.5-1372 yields 0.1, 14.3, 10.1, 8.37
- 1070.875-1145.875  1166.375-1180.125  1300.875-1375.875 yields -1.1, 14.3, 13.7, 8.5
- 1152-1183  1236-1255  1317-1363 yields -2.3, 13.1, 12.6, 8.88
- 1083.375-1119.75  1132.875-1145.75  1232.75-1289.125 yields -0.9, 14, 14.2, 10.8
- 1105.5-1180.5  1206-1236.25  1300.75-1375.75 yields 2.2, 13.9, 10.9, 8.49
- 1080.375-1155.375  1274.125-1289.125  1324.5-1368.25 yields 3.1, 14.1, 8.25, 8.92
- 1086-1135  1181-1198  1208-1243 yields -2.0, 14.1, 13.5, 11.2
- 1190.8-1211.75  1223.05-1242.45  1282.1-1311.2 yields -3.8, 12.3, 12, 5.54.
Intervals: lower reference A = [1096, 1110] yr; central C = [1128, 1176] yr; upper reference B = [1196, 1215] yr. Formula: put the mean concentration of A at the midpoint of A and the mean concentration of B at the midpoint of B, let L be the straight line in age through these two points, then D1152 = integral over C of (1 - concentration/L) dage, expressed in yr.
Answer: -2.71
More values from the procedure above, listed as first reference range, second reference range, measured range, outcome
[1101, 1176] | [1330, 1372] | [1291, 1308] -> 9.13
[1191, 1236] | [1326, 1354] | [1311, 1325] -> 0.48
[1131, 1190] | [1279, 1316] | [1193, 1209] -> -1.73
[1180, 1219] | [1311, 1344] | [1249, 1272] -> -1.72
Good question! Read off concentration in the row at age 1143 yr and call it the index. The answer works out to 12.9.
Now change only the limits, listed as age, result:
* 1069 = 16.5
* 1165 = 12.5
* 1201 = 13.5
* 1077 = 14.9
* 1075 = 15.6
